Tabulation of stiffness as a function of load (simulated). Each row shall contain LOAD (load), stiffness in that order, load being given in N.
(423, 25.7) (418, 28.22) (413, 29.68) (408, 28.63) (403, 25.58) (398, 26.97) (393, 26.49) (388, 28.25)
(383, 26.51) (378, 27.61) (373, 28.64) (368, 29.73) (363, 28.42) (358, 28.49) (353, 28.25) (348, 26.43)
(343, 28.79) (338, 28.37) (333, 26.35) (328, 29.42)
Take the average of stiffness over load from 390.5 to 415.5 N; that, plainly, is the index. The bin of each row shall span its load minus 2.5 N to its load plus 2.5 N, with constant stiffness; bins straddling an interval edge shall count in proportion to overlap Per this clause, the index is 27.5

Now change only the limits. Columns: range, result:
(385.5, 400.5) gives 27.2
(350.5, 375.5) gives 28.7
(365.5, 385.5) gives 28.1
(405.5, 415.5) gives 29.2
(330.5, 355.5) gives 27.6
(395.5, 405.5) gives 26.3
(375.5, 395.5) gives 27.2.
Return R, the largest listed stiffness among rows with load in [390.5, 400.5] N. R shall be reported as 26.97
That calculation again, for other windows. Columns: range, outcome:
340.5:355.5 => 28.79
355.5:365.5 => 28.49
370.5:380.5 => 28.64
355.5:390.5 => 29.73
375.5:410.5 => 28.63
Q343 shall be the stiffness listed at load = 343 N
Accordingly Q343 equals 28.79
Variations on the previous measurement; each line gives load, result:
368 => 29.73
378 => 27.61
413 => 29.68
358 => 28.49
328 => 29.42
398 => 26.97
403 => 25.58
